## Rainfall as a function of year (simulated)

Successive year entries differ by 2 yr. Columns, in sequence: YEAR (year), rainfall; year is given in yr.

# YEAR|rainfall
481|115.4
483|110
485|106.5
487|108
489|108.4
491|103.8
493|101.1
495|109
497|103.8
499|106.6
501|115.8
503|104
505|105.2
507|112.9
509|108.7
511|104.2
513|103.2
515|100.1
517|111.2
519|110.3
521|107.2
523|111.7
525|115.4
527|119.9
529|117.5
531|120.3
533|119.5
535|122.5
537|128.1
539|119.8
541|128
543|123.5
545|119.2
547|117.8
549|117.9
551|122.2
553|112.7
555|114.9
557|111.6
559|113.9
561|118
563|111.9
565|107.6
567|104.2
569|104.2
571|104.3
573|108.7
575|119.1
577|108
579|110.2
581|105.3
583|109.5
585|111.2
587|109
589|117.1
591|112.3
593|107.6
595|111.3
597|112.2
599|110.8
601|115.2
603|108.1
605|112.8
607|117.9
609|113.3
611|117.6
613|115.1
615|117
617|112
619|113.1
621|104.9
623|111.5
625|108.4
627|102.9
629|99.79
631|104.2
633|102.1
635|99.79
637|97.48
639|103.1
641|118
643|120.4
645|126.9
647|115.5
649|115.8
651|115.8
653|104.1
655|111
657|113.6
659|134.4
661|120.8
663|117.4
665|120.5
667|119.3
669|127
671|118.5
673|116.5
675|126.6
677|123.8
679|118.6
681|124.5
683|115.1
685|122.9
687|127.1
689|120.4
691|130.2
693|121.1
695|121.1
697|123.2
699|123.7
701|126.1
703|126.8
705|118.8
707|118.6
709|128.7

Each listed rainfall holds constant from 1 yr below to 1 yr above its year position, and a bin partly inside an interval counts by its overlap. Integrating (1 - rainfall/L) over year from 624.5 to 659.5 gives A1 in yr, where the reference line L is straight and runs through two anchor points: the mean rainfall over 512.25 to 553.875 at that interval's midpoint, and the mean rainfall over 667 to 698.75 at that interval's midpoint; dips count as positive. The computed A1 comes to 3.0 yr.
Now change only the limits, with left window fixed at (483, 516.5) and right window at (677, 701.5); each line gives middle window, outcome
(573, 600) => 0.71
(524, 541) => -1.79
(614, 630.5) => 1.19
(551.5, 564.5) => -0.28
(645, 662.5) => 0.40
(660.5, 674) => 0.10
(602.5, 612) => 0.12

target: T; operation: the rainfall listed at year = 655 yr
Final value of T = 111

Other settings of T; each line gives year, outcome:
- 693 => 121.1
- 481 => 115.4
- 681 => 124.5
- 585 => 111.2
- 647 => 115.5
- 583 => 109.5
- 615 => 117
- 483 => 110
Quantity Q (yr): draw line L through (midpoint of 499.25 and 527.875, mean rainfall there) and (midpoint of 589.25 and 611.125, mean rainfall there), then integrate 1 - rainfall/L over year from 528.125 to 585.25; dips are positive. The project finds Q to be -2.1 yr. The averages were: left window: 109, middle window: 115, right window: 113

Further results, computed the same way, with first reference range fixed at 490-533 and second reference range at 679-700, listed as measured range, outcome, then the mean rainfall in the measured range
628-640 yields 1.77 yr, 101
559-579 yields 0.68 yr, 110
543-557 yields -0.65 yr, 117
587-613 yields 0.69 yr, 113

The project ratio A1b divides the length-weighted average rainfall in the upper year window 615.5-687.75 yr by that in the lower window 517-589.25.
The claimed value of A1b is 1.0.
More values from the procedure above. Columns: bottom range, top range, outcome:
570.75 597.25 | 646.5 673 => 1.07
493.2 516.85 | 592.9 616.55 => 1.06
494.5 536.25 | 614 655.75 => 0.99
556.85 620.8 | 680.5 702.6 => 1.11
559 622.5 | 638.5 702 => 1.08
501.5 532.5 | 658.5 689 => 1.10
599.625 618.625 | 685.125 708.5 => 1.08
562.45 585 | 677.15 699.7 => 1.13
